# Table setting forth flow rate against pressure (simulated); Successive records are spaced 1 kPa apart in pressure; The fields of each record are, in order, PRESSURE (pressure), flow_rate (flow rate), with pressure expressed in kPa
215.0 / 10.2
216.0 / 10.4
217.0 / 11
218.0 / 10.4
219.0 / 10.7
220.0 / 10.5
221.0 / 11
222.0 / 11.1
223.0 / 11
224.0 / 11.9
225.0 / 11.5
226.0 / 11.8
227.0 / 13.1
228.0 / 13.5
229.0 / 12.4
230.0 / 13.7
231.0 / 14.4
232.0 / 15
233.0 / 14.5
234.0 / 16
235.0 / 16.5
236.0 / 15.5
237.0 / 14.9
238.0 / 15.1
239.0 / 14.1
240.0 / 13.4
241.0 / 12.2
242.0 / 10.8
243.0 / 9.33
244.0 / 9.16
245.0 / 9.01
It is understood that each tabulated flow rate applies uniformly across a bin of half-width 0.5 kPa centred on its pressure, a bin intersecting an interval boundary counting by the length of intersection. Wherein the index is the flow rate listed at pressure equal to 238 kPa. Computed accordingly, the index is 15.1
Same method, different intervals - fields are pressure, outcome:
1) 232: 15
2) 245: 9.01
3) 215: 10.2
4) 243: 9.33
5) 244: 9.16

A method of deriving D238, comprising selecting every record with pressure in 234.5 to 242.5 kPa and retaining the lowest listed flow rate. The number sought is 10.8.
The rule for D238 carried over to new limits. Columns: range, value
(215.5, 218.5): 10.4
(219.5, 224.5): 10.5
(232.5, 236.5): 14.5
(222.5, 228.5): 11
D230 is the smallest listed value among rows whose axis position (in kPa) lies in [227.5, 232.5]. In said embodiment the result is 12.4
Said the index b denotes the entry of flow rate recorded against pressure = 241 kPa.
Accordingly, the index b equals 12.2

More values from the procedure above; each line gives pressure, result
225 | 11.5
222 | 11.1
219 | 10.7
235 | 16.5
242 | 10.8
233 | 14.5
